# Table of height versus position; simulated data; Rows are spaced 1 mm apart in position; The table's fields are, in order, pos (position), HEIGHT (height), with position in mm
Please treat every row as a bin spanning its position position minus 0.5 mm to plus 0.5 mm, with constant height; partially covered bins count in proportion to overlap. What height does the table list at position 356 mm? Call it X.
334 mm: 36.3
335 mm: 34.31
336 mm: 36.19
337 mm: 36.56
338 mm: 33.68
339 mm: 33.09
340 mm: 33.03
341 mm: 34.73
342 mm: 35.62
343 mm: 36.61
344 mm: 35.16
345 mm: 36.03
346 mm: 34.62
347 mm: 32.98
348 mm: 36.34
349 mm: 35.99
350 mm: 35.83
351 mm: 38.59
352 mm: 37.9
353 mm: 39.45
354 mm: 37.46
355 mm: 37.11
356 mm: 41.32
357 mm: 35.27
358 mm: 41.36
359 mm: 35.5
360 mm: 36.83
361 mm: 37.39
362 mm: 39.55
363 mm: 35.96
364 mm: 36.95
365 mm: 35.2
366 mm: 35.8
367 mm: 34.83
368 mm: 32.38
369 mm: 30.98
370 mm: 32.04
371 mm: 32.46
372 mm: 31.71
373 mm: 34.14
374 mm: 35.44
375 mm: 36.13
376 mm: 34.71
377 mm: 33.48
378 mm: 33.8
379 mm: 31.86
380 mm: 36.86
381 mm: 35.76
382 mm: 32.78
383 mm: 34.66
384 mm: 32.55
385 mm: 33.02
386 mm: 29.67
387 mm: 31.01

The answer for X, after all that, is 41.32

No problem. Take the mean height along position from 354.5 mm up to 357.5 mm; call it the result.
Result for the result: 37.9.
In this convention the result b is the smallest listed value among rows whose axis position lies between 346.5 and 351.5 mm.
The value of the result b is 32.98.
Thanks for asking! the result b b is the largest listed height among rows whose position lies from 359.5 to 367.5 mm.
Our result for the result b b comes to 39.55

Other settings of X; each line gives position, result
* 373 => 34.14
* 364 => 36.95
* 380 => 36.86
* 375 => 36.13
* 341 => 34.73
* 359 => 35.5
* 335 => 34.31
